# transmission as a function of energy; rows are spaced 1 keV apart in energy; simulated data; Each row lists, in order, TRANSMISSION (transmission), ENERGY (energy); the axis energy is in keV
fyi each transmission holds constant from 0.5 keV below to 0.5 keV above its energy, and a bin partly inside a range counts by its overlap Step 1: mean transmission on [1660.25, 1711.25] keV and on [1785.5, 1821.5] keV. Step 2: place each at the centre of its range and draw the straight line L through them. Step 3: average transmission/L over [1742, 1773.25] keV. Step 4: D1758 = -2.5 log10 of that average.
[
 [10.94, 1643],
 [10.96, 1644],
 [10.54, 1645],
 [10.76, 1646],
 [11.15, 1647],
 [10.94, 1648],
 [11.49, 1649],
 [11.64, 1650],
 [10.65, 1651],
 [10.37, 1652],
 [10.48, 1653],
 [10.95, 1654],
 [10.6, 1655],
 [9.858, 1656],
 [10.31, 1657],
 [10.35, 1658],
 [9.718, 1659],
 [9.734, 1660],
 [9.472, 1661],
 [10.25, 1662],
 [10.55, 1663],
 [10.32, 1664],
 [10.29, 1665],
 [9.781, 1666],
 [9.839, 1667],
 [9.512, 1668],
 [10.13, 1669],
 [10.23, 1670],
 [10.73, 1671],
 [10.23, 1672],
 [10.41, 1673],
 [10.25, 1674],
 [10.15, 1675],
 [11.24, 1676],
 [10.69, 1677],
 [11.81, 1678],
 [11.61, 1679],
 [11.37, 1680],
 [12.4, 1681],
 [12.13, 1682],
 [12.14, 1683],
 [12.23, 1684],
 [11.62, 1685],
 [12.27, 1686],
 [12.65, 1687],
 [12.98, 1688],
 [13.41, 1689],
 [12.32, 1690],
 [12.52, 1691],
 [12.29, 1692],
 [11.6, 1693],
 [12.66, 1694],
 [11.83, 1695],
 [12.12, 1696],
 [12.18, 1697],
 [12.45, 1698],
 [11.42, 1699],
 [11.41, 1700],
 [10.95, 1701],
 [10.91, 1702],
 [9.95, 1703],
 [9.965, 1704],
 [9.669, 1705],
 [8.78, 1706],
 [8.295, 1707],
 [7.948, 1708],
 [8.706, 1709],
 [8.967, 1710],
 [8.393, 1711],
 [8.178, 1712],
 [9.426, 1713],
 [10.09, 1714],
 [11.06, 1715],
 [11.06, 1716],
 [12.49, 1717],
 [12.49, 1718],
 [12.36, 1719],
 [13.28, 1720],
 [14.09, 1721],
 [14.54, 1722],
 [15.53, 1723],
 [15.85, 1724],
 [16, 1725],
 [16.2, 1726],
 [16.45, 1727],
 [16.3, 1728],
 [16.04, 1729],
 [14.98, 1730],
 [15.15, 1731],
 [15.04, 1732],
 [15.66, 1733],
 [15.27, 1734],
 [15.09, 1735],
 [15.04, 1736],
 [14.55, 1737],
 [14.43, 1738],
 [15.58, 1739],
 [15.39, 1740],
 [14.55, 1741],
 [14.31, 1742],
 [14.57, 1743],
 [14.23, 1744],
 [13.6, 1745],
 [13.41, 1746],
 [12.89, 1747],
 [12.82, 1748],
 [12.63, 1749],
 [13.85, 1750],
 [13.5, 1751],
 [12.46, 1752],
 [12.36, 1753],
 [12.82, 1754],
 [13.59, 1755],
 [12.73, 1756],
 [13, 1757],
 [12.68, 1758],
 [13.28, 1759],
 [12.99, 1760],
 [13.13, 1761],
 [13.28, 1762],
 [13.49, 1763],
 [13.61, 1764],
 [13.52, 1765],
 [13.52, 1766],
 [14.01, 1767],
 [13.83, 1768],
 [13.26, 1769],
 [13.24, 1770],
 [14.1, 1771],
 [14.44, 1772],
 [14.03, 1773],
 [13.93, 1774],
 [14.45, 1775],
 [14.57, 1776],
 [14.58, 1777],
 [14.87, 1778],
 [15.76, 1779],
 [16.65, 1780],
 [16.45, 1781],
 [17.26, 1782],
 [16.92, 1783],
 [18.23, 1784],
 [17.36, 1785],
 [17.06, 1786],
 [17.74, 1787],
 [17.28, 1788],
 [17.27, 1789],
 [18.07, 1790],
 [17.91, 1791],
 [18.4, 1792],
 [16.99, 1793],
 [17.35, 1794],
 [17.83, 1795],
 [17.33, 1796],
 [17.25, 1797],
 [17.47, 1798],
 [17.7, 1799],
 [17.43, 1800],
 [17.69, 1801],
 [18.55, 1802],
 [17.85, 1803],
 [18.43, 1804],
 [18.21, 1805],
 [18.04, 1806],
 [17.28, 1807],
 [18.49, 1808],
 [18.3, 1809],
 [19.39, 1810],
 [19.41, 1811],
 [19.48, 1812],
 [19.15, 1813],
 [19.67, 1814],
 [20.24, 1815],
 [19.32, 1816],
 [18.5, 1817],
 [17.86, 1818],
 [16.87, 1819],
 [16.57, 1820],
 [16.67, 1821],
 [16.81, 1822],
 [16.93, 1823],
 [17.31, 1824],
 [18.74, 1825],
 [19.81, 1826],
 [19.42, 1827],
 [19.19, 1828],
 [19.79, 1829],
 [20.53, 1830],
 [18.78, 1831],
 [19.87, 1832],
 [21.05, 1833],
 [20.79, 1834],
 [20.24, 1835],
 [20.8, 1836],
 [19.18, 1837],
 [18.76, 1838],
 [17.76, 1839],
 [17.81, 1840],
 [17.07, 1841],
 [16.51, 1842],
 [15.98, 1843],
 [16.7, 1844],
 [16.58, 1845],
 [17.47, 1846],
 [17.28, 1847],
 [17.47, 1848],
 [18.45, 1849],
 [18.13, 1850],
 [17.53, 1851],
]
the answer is 0.14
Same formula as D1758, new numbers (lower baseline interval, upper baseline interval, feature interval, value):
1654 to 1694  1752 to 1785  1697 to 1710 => 0.19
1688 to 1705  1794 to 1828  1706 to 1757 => 0.04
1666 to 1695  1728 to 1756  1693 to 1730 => 0.08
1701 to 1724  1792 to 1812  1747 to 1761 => 0.09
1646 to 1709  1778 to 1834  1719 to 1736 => -0.11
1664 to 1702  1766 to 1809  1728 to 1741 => -0.09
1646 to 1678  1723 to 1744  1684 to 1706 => 0.08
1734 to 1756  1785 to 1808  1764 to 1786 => 0.08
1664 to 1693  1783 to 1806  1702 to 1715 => 0.37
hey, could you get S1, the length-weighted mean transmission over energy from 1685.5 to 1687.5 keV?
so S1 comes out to 12.5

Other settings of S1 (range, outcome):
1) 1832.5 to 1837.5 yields 20.4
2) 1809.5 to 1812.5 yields 19.4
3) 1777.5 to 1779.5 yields 15.3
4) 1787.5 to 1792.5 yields 17.8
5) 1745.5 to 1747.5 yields 13.2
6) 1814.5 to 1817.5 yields 19.4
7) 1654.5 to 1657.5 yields 10.3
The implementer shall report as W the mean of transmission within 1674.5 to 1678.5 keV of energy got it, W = 11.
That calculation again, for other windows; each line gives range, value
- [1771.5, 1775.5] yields 14.2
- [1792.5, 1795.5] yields 17.4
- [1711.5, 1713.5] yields 8.8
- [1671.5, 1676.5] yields 10.5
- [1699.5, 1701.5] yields 11.2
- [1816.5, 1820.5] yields 17.4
